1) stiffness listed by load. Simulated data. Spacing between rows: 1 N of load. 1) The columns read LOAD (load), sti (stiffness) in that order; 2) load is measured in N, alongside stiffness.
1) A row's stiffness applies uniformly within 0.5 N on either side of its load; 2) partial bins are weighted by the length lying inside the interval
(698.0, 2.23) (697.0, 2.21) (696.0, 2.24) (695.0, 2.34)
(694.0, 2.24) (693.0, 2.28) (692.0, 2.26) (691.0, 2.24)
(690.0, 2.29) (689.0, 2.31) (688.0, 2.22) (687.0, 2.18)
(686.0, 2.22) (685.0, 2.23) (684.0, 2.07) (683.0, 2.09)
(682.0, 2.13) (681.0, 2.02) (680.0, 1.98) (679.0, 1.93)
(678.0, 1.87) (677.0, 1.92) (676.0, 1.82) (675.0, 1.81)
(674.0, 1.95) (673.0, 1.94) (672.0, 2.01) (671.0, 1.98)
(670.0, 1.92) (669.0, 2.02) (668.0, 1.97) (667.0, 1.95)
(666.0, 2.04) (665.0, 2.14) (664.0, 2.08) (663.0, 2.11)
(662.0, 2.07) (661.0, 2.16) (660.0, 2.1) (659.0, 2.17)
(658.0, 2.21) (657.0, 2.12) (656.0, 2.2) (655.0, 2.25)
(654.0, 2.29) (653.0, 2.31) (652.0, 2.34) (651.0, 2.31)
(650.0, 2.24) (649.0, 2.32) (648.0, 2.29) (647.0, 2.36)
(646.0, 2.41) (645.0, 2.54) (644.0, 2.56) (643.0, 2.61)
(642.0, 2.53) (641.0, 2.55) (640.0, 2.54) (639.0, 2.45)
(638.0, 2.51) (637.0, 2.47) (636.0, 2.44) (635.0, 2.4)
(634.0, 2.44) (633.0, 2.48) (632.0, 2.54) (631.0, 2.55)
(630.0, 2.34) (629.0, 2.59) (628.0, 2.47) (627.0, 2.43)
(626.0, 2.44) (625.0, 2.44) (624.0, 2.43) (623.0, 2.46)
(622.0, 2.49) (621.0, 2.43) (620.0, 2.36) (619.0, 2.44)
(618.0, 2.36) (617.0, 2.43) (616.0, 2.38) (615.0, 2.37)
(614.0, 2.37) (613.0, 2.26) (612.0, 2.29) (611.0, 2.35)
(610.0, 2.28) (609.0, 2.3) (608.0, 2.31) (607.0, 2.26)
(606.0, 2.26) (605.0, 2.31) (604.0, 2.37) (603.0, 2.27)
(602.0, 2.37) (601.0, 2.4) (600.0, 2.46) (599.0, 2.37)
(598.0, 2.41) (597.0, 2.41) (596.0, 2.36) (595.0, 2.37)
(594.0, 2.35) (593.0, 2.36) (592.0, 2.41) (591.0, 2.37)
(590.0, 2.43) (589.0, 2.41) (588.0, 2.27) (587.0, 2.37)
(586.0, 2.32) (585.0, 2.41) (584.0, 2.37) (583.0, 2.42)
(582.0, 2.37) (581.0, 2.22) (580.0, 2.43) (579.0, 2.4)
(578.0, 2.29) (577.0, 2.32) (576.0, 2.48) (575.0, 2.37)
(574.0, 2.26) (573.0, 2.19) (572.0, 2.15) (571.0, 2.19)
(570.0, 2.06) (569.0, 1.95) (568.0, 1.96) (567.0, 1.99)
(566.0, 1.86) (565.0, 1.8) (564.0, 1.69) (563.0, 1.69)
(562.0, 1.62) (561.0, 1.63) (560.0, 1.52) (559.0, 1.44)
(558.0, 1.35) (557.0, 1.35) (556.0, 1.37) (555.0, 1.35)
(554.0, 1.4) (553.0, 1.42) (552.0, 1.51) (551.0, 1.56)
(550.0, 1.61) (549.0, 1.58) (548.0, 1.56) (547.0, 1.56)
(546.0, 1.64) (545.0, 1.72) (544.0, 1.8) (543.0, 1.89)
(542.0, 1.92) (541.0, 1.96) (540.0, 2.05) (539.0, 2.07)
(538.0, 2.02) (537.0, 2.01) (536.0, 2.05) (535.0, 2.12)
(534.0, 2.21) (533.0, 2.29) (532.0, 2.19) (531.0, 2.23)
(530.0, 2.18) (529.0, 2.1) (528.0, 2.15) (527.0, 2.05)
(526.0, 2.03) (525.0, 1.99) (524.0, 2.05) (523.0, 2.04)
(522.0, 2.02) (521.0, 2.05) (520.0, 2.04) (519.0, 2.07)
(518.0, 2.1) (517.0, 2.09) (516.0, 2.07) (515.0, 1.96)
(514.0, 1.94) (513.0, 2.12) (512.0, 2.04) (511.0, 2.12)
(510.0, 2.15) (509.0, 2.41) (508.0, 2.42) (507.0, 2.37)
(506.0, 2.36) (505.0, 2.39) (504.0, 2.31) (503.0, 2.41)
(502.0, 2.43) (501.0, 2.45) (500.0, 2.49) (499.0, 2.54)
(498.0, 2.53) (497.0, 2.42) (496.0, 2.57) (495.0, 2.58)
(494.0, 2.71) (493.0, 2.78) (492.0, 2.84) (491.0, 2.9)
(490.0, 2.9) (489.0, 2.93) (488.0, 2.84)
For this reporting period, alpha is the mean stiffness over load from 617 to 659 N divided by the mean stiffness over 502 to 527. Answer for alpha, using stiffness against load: 1.1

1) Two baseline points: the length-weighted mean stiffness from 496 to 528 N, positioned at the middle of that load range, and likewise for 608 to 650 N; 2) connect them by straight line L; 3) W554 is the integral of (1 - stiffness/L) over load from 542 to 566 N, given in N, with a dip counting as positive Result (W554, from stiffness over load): 7.4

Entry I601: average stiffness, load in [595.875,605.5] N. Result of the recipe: 2.37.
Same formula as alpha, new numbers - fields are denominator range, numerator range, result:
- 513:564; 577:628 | 1.28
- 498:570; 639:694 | 1.11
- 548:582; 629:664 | 1.27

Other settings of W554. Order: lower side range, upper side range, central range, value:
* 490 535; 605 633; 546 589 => 7.70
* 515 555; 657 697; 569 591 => -3.71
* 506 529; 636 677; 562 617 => -2.61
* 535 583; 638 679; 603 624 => -3.17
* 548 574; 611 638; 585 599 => -2.19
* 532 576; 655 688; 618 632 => -3.52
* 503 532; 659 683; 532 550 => 1.81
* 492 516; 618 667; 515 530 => 1.96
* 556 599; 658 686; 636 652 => -3.01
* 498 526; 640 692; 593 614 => -1.50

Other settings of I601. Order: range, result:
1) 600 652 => 2.41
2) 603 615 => 2.31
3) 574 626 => 2.37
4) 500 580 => 1.99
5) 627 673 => 2.29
